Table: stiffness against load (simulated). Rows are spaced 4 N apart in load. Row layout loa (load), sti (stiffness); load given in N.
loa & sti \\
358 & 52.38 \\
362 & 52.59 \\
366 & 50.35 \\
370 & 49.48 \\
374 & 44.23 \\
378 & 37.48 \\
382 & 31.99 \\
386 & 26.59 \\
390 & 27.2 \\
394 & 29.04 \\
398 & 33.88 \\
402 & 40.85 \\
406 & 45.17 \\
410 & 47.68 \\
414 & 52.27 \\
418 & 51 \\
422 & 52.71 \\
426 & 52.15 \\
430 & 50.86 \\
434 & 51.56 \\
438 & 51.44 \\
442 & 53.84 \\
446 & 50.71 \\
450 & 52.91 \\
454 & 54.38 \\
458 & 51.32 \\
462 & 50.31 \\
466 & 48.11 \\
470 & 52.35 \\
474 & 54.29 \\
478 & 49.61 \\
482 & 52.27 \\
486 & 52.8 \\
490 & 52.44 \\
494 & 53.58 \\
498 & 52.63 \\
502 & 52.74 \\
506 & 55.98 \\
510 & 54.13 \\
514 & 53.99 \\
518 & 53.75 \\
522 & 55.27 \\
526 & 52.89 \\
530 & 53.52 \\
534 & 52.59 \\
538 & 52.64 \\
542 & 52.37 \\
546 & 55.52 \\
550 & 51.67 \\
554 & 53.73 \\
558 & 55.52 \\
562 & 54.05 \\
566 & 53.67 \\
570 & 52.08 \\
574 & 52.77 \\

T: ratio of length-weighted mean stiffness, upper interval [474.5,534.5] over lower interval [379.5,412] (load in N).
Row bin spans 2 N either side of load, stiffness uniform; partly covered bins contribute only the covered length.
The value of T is 1.51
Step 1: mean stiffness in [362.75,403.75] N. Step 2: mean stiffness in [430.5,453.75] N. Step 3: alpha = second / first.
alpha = 1.39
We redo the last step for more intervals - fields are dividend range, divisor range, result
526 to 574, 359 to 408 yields 1.36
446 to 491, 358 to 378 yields 1.07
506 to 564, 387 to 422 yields 1.31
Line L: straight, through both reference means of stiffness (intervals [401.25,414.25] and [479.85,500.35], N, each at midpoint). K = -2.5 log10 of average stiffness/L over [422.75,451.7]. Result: -0.07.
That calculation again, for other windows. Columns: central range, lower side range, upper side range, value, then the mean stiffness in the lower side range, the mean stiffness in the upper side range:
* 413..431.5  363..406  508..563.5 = -0.23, 37.8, 53.7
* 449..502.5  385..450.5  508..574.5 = -0.06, 45.4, 53.6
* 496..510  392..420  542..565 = -0.08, 42.8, 53.9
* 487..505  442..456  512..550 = 0.00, 52.8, 53.5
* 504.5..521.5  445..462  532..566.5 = -0.03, 52.2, 53.5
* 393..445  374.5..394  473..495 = -0.21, 31.7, 52.4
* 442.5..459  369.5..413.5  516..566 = -0.19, 37.7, 53.6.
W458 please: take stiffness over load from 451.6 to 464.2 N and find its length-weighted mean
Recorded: 52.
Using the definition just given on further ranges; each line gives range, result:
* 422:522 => 52.5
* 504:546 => 53.8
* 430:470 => 51.6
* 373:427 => 40.6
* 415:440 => 51.6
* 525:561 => 53.4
